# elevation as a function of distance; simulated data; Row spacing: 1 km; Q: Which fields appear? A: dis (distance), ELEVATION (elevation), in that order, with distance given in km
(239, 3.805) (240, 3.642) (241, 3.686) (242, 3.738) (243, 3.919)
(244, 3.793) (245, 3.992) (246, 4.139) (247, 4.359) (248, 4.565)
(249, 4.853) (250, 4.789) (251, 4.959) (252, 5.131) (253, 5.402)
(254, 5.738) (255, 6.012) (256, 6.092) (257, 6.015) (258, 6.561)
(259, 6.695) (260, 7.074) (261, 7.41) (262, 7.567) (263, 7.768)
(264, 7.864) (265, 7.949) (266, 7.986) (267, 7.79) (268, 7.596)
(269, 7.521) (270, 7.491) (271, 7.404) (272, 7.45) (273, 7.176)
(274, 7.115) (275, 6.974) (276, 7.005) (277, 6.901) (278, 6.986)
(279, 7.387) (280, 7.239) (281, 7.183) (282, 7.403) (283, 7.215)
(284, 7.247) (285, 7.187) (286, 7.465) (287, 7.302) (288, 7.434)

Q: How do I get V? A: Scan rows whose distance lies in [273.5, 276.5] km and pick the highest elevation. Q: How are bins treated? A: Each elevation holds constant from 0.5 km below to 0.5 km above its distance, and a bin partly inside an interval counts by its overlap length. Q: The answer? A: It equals 7.115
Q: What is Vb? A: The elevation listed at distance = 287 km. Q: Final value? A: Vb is 7.302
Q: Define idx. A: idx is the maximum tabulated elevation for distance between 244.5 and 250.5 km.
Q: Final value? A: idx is 4.853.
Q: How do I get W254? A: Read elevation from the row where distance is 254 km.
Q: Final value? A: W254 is 5.738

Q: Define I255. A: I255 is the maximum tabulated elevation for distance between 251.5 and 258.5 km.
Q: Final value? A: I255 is 6.561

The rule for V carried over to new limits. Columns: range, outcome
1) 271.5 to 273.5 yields 7.45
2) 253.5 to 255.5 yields 6.012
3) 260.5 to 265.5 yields 7.949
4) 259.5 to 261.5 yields 7.41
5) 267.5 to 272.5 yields 7.596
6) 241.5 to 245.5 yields 3.992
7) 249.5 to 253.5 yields 5.402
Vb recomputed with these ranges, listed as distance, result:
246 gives 4.139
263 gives 7.768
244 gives 3.793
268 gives 7.596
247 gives 4.359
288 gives 7.434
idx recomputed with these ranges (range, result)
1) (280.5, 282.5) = 7.403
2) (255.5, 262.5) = 7.567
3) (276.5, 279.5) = 7.387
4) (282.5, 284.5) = 7.247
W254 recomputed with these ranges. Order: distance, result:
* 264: 7.864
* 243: 3.919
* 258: 6.561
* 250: 4.789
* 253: 5.402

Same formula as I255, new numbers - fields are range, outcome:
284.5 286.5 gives 7.465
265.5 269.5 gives 7.986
